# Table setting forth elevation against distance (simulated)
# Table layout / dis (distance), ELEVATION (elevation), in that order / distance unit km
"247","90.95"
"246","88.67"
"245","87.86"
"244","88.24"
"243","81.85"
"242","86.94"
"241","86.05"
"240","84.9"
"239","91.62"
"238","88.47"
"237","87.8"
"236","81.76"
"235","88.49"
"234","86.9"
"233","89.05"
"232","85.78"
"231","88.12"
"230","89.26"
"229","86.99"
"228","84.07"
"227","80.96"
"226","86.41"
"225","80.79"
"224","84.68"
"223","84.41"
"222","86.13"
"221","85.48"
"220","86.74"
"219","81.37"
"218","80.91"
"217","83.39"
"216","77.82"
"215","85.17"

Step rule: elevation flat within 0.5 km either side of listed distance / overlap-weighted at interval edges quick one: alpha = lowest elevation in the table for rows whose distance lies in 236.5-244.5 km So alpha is 81.85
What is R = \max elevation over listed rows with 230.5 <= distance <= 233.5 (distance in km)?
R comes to 89.05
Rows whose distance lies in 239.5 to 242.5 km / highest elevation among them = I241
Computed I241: 86.94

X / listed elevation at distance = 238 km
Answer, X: 88.47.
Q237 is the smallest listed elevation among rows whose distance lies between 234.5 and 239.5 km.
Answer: 81.76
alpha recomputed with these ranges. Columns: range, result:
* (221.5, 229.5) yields 80.79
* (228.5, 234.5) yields 85.78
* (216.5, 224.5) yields 80.91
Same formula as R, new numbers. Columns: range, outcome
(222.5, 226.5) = 86.41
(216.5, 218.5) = 83.39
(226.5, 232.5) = 89.26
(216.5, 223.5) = 86.74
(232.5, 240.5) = 91.62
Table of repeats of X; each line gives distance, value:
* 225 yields 80.79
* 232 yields 85.78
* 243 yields 81.85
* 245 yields 87.86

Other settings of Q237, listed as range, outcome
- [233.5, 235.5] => 86.9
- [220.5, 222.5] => 85.48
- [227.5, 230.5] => 84.07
